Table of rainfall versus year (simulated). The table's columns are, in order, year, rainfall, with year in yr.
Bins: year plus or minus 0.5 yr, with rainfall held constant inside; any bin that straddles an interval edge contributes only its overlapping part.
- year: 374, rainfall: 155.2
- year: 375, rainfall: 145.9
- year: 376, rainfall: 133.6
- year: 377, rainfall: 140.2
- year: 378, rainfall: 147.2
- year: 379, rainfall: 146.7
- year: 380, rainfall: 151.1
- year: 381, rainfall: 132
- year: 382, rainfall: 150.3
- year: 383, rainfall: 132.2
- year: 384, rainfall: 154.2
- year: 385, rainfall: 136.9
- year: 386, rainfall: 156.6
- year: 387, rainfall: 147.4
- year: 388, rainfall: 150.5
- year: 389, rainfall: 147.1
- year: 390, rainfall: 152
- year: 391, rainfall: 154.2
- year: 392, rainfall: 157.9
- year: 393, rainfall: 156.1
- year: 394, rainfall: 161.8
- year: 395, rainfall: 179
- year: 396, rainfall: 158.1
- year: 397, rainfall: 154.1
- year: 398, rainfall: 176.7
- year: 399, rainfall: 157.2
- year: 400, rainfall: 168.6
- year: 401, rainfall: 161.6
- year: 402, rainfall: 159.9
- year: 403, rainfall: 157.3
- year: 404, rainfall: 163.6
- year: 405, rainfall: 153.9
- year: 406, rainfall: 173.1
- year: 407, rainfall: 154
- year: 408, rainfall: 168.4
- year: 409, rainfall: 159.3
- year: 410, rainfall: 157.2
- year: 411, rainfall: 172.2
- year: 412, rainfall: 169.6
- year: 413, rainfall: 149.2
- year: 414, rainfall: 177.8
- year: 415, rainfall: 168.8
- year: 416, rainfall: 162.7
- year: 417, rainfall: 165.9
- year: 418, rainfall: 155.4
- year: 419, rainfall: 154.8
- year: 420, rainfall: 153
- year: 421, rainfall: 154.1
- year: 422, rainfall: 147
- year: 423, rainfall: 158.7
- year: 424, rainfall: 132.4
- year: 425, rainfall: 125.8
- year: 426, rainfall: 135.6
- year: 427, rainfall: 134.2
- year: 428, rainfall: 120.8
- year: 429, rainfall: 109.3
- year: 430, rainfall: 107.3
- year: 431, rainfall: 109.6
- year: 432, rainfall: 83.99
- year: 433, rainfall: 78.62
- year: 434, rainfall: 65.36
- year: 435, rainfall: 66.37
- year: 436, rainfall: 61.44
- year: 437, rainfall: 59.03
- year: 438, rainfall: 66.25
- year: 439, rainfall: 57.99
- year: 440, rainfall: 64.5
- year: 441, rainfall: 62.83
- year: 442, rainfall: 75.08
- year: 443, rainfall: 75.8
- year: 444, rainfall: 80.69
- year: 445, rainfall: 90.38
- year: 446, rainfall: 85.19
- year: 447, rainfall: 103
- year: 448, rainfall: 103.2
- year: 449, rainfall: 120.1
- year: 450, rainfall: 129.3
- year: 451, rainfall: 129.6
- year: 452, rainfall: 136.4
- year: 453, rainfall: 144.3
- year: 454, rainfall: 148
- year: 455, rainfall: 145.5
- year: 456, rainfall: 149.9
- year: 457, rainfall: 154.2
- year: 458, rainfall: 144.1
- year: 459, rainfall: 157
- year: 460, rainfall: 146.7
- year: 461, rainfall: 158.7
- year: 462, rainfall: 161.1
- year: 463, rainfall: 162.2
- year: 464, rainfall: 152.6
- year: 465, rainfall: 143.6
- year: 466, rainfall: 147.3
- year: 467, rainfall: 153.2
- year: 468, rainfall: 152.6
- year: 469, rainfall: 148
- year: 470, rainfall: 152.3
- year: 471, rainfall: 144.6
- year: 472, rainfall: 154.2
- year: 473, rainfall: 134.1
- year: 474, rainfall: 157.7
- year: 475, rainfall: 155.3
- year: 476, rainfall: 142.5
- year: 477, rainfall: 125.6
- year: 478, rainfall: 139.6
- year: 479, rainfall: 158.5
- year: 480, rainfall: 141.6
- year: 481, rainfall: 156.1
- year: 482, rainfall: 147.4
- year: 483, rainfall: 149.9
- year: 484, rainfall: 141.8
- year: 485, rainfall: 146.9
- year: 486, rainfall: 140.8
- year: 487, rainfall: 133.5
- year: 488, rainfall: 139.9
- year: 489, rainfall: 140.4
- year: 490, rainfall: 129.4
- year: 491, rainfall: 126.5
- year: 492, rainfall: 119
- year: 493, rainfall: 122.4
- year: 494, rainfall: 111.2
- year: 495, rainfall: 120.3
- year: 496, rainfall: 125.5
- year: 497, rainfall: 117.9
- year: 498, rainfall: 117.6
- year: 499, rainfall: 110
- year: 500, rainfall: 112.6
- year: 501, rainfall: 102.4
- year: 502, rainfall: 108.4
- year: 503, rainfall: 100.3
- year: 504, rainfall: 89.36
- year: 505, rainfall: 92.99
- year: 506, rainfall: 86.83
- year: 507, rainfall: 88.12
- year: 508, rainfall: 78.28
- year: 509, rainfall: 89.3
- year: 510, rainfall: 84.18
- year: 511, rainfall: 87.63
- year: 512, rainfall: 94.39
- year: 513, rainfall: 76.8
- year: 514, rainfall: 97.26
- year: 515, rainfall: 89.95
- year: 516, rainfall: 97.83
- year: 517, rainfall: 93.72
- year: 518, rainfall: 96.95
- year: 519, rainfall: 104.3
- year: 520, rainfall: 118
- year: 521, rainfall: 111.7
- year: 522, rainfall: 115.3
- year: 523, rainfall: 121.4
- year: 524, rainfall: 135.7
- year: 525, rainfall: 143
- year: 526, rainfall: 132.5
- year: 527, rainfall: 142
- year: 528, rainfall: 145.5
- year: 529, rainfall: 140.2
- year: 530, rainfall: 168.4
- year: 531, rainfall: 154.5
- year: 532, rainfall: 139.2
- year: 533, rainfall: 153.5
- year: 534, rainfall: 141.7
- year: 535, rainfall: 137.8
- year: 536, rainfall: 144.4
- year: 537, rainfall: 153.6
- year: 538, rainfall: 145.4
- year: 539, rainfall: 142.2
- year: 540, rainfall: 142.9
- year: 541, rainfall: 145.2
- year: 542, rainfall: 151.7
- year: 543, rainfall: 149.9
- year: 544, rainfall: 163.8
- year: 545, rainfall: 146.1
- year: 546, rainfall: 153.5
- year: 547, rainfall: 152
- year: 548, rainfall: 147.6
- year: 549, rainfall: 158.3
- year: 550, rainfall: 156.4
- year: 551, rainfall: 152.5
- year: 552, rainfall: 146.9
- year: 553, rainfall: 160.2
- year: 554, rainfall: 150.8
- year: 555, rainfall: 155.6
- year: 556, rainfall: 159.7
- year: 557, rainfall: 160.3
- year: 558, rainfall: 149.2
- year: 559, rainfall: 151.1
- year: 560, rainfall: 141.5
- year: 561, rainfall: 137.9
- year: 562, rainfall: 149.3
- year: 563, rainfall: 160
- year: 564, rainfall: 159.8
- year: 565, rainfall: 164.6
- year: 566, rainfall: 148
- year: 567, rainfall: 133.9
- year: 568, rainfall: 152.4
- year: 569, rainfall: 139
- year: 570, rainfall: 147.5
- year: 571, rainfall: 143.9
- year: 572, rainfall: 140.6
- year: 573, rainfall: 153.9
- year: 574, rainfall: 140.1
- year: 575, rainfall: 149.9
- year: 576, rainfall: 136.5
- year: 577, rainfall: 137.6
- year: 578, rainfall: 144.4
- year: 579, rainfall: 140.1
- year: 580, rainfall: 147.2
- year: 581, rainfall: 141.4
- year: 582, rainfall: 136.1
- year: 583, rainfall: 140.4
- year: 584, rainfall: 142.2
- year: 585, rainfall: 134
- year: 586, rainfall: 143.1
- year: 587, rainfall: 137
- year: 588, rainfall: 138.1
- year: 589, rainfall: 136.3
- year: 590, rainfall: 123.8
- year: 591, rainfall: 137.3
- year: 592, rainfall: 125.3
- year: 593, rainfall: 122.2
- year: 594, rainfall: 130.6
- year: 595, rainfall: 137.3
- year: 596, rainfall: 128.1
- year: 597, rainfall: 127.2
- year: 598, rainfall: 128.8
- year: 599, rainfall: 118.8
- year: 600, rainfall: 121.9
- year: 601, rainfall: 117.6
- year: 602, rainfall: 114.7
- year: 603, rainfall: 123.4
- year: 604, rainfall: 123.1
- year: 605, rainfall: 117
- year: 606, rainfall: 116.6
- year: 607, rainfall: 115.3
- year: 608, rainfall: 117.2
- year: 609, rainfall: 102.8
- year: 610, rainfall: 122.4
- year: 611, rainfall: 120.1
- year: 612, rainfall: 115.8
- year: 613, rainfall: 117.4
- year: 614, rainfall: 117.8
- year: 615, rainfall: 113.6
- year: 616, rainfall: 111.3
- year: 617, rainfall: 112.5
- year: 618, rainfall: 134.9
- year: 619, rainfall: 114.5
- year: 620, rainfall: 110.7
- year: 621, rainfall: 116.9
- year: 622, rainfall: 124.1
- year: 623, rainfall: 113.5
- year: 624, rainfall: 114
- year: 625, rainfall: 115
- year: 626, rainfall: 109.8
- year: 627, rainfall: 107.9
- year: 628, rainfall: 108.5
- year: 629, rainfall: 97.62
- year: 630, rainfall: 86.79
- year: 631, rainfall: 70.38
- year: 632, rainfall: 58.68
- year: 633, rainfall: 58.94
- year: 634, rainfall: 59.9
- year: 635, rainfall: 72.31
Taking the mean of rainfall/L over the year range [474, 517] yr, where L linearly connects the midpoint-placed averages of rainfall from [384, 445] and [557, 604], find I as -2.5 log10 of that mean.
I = 0.16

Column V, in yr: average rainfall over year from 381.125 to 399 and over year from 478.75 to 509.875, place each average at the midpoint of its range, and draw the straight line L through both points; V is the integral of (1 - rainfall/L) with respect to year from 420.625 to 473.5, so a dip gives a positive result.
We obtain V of 5.6 yr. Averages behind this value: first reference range 154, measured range 120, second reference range 120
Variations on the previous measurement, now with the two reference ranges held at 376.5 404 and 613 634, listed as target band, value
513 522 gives 1.8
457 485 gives -2.6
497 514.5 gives 4.5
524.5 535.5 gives -1.9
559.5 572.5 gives -3.5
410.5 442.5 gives 6.1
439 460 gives 3.9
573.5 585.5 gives -2.9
